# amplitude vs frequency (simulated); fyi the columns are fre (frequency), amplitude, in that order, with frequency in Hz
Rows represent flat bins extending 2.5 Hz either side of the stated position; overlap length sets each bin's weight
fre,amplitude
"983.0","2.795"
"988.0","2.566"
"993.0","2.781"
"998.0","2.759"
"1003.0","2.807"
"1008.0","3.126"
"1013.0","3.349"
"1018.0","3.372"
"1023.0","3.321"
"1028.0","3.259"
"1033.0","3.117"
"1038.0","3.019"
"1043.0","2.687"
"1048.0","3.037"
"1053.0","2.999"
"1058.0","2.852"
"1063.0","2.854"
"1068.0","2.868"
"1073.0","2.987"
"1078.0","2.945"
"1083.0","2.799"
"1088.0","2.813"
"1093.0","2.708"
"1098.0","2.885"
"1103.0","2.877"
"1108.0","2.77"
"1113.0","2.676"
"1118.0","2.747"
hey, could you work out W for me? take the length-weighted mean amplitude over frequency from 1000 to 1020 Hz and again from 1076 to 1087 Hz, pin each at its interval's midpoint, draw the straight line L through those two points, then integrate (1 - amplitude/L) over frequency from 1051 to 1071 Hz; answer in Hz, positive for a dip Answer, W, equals 0.3 Hz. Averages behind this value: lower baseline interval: 3.15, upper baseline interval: 2.86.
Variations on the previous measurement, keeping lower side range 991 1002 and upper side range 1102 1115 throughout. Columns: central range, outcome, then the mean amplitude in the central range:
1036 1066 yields -1.46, 2.91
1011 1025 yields -2.90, 3.35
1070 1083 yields -0.76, 2.93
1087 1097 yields -0.01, 2.77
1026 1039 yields -1.73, 3.14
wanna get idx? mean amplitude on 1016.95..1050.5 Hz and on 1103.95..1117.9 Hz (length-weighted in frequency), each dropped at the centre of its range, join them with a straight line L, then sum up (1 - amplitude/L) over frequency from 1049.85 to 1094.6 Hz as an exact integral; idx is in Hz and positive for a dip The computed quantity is 0.76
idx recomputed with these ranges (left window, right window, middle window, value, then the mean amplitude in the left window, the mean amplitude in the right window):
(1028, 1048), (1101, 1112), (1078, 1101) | 0.2 Hz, 2.99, 2.8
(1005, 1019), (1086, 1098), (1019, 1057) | 0.5 Hz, 3.26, 2.78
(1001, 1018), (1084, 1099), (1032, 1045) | 0.4 Hz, 3.14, 2.79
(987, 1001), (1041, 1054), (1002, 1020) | -2.6 Hz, 2.72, 2.91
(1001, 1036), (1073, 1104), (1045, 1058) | 0.2 Hz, 3.2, 2.85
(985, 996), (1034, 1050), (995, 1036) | -4.8 Hz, 2.68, 2.93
